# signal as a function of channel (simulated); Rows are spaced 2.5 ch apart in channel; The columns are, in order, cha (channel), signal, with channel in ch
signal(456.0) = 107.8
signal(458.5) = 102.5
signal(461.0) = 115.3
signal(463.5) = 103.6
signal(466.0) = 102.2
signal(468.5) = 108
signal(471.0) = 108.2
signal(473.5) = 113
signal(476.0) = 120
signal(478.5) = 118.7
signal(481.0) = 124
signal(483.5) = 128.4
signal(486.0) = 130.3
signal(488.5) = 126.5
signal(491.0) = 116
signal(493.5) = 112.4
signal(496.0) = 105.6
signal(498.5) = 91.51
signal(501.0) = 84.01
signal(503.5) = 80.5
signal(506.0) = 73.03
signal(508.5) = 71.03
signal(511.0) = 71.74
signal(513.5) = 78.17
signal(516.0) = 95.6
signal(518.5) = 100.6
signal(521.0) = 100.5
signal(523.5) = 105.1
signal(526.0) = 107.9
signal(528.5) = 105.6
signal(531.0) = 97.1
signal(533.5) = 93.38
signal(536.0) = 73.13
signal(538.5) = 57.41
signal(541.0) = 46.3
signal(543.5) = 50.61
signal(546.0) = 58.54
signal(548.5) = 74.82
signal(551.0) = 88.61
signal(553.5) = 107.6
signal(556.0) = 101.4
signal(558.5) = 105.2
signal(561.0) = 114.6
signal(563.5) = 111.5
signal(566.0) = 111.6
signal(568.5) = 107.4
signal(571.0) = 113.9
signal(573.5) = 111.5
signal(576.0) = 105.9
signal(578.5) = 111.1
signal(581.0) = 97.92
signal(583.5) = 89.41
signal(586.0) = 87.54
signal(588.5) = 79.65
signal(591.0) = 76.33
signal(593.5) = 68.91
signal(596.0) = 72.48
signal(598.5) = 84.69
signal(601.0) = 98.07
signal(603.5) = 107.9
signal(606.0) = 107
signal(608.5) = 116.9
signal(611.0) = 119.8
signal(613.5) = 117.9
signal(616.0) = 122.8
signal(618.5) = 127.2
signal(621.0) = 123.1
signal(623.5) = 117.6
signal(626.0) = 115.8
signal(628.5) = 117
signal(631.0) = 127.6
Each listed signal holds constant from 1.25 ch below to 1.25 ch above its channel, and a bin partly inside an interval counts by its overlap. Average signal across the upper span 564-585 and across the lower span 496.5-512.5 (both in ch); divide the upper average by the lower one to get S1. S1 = 1.3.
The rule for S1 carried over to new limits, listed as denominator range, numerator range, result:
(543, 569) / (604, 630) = 1.25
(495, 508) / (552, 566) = 1.26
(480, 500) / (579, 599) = 0.71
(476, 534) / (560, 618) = 1.01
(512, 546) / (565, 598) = 1.12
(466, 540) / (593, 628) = 1.08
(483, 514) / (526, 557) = 0.83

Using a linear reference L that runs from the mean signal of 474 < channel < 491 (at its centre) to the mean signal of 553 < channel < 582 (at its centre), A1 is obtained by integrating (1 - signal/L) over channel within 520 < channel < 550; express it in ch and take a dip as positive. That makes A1 8.8 ch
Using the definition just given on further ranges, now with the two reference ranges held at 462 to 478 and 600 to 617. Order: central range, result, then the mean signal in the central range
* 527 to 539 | 2.6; 87.5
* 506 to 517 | 3.2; 78.1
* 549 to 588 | 3.0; 103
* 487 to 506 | 1.6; 101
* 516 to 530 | 1.0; 103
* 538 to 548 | 5.1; 54.5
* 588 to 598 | 3.4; 74.7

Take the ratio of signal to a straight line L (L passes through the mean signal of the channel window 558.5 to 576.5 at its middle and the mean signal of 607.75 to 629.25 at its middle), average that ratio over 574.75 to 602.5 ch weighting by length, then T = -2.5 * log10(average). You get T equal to 0.278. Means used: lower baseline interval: 111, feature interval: 88.5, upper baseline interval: 120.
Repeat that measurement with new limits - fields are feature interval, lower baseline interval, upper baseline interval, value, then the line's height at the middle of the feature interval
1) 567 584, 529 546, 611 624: -0.125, 94.8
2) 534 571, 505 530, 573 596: 0.040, 90.7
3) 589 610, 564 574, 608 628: 0.267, 117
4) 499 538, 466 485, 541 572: 0.173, 104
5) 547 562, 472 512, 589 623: 0.064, 104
